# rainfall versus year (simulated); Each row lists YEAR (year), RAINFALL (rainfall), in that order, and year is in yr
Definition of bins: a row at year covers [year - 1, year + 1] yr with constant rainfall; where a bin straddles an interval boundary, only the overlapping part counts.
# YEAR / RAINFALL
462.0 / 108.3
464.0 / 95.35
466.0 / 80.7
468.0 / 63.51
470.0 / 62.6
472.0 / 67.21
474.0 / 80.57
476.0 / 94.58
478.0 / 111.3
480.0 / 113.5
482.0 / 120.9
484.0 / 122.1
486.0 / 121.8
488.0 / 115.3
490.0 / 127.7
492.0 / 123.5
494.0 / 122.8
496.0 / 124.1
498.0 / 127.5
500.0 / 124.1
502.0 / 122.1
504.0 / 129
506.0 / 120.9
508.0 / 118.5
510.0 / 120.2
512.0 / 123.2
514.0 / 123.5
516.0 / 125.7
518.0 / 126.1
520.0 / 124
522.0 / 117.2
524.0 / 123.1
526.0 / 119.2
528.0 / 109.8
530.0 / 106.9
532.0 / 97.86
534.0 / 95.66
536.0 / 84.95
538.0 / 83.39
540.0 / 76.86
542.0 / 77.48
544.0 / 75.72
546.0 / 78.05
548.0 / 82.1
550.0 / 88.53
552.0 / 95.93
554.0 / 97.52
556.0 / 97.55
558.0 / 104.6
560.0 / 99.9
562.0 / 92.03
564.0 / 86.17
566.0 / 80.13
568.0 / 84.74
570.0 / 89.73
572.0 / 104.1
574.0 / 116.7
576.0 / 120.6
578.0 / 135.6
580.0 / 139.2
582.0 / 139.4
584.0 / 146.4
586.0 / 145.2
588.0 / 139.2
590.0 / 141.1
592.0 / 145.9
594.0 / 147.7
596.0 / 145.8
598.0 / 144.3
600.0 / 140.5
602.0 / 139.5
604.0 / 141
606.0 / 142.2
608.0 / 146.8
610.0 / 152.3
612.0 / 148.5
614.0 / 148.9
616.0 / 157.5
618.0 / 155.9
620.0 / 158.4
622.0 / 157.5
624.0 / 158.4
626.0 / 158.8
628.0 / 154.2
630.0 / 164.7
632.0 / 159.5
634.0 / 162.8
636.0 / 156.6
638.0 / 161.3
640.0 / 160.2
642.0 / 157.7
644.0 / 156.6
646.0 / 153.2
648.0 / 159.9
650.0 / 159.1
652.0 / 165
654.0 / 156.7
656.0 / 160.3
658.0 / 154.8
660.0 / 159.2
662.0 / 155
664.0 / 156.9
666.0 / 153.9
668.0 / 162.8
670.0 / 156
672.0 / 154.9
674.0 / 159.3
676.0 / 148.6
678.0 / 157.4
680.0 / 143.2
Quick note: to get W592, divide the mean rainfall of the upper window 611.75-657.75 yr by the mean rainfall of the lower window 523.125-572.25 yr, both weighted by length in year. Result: 1.7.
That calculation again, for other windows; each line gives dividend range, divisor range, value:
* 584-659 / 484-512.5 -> 1.24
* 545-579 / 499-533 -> 0.81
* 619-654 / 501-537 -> 1.37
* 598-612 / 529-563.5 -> 1.60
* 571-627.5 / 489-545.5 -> 1.28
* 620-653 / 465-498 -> 1.53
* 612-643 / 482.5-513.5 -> 1.29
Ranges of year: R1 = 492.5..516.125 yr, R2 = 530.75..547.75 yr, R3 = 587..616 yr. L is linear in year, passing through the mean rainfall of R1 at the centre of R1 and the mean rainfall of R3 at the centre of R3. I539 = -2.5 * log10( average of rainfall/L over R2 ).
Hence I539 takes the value 0.48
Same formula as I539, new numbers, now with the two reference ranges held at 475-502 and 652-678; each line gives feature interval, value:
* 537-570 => 0.45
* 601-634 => -0.05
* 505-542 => 0.15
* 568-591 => 0.10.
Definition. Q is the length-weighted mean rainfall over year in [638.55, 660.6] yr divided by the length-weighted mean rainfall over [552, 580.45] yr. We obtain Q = 1.55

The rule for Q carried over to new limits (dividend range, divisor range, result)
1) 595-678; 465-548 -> 1.45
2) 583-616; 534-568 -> 1.65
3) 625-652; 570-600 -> 1.18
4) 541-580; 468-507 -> 0.87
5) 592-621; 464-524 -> 1.32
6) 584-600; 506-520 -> 1.17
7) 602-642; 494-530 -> 1.27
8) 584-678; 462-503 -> 1.45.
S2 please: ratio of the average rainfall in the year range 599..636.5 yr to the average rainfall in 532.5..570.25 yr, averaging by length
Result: 1.74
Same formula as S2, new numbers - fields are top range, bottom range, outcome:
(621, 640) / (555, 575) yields 1.67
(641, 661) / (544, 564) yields 1.73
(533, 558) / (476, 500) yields 0.72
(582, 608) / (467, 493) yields 1.41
